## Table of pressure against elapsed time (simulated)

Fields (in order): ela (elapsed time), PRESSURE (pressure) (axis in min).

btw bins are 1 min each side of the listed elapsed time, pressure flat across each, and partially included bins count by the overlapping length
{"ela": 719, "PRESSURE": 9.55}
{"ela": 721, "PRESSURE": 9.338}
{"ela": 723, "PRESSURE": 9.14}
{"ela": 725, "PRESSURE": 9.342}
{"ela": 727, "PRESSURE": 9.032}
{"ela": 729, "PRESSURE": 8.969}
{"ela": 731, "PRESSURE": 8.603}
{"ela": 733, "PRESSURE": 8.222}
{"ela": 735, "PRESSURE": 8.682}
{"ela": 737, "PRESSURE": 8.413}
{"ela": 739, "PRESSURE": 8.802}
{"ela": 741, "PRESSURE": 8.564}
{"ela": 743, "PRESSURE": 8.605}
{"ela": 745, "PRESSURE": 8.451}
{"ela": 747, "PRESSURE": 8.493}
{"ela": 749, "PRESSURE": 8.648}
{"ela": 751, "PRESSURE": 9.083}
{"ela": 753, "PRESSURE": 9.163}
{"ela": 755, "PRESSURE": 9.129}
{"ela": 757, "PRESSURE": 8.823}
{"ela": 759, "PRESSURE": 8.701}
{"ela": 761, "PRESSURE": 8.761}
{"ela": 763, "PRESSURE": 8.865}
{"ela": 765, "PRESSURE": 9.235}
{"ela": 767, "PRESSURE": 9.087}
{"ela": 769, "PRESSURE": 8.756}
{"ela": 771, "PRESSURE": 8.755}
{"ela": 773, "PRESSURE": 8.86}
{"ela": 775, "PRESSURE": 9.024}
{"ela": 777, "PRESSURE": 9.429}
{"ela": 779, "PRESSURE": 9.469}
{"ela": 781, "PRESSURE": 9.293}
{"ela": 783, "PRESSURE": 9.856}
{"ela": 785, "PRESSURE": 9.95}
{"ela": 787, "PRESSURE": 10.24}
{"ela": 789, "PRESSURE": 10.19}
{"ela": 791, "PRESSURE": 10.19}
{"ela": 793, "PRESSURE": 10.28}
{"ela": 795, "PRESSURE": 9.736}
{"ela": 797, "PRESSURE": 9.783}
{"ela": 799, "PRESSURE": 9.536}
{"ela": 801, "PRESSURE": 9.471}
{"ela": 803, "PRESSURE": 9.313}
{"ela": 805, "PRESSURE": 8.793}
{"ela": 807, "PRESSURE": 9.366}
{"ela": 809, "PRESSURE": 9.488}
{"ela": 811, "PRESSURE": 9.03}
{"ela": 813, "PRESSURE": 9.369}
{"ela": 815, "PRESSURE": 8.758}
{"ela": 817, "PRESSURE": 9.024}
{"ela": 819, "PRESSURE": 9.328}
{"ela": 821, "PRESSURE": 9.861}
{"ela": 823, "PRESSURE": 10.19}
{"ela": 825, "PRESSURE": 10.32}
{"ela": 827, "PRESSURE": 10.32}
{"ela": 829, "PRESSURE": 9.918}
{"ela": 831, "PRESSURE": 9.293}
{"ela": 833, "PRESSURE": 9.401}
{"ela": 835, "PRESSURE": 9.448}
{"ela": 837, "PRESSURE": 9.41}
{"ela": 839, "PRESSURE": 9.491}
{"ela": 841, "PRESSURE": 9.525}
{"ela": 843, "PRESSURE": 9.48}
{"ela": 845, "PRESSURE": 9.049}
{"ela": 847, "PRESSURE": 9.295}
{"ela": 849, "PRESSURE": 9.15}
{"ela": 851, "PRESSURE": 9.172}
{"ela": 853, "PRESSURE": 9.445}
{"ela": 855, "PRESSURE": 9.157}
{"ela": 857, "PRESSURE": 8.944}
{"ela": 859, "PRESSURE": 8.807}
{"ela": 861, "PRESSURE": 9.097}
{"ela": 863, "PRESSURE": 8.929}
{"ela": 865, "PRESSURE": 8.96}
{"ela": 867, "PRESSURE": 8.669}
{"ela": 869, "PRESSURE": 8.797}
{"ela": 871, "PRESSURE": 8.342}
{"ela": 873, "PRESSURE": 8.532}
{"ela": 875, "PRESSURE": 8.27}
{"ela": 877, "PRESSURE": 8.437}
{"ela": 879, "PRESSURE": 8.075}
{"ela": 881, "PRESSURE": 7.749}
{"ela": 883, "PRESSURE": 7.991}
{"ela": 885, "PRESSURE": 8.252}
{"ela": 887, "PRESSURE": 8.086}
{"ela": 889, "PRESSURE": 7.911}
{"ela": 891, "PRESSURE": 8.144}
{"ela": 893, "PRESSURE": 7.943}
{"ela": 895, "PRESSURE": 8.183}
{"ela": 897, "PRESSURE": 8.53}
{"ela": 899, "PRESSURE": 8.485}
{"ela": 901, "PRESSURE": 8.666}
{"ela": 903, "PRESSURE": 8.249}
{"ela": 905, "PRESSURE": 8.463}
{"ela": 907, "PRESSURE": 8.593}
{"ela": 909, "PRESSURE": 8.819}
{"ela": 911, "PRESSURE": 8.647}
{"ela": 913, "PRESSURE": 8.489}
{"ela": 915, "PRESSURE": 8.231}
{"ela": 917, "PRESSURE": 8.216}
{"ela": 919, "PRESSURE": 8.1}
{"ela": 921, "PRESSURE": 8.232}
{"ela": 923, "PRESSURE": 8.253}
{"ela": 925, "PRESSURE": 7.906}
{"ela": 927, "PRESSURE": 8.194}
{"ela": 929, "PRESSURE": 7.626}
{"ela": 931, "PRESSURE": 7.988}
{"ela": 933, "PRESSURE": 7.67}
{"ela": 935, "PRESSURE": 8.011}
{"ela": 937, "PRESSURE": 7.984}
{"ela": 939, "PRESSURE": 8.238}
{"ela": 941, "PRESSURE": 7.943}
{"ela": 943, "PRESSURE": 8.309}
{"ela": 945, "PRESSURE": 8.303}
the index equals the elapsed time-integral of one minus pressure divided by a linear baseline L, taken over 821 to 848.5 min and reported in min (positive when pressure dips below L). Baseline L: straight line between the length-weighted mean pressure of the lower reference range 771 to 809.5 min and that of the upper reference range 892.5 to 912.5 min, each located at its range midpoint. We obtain -1.5 min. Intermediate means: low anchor 9.57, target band 9.63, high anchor 8.47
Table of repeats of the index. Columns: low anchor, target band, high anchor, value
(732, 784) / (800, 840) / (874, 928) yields -4.0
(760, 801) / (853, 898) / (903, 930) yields 0.9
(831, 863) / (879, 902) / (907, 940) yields 1.2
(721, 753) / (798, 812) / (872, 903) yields -1.3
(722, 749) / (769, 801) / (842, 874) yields -2.8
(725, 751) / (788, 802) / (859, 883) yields -2.1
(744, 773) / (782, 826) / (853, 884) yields -4.5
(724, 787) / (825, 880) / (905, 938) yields -3.9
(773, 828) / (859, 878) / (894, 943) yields 0.3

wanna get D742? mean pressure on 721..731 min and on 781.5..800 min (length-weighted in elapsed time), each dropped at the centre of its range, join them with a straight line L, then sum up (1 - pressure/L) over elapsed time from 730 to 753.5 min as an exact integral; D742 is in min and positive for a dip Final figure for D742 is 1.7 min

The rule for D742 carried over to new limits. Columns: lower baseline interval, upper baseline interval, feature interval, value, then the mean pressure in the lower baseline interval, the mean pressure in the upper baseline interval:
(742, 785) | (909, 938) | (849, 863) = -0.98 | 9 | 8.13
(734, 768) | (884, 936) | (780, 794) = -2.16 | 8.79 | 8.23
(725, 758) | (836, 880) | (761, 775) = -0.20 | 8.75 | 8.96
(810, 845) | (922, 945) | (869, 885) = 1.06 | 9.53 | 8.02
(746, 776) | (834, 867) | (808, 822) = -0.30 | 8.89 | 9.19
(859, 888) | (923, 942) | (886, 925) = -0.62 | 8.45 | 7.97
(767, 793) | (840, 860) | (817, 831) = -0.83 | 9.52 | 9.2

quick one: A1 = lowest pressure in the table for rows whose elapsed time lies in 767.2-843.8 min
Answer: 8.755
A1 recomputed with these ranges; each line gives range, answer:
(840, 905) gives 7.749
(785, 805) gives 8.793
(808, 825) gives 8.758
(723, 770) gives 8.222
